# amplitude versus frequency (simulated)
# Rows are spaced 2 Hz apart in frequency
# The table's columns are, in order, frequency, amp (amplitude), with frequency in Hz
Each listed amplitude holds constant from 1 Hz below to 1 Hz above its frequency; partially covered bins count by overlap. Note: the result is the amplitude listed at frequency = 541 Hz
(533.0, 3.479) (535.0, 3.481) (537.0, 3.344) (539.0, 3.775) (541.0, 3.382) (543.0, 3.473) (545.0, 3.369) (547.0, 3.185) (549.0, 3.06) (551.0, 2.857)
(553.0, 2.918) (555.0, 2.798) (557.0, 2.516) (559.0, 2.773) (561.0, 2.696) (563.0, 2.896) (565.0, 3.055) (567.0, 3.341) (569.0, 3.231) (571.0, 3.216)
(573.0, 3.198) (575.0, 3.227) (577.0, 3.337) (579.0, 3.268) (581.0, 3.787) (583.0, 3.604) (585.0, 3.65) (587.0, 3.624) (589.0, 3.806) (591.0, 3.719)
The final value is 3.382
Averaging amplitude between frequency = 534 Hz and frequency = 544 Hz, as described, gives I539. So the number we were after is 3.49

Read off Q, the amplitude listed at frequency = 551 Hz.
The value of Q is 2.857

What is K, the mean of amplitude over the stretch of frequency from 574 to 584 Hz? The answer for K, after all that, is 3.44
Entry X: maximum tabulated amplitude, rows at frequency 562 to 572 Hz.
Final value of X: 3.341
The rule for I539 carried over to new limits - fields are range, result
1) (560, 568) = 3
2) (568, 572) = 3.22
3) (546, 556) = 2.96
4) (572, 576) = 3.21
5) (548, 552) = 2.96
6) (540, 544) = 3.43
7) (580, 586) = 3.68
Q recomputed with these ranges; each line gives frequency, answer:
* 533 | 3.479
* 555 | 2.798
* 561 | 2.696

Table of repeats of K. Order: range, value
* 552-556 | 2.86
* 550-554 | 2.89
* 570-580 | 3.25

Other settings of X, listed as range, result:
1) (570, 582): 3.787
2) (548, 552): 3.06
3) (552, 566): 3.055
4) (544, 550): 3.369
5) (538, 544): 3.775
